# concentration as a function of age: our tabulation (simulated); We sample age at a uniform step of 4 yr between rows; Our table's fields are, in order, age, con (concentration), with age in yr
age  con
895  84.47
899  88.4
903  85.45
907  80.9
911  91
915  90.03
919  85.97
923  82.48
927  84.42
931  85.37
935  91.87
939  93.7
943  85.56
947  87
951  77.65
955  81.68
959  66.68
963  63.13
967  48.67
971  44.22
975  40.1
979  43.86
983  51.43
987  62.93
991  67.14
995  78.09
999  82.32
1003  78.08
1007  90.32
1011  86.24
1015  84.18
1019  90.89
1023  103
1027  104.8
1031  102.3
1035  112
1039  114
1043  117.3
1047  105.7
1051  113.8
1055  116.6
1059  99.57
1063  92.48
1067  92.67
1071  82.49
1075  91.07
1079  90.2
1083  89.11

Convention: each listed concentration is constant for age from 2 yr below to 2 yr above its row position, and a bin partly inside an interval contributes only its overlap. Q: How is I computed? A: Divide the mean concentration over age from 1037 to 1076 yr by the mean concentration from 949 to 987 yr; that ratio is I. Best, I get 1.8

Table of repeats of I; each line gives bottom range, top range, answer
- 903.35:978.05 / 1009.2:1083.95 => 1.30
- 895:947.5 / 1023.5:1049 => 1.25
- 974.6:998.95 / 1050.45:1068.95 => 1.69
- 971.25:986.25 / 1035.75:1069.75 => 2.28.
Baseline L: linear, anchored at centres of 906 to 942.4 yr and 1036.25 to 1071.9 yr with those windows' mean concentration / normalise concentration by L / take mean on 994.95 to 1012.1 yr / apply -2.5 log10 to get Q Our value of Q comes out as 0.175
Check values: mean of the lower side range 87.4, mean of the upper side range 105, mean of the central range 83.4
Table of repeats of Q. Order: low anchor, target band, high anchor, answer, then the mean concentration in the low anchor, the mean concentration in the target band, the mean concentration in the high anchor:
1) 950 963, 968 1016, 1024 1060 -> 0.32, 73.3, 66.7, 110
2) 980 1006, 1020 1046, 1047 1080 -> -0.25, 69.8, 108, 98.1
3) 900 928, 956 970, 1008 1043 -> 0.47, 85.9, 60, 100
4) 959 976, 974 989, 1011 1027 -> 0.25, 51.6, 50.2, 93.4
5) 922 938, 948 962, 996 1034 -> 0.17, 86.7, 75.3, 91.5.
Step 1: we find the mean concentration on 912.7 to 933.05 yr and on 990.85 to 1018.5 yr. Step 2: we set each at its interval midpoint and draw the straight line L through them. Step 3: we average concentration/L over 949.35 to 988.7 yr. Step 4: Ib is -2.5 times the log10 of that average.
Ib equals 0.40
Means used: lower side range 85.7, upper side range 82.4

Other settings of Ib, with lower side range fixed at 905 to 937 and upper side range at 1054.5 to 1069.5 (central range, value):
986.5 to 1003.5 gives 0.240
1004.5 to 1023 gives 0.058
